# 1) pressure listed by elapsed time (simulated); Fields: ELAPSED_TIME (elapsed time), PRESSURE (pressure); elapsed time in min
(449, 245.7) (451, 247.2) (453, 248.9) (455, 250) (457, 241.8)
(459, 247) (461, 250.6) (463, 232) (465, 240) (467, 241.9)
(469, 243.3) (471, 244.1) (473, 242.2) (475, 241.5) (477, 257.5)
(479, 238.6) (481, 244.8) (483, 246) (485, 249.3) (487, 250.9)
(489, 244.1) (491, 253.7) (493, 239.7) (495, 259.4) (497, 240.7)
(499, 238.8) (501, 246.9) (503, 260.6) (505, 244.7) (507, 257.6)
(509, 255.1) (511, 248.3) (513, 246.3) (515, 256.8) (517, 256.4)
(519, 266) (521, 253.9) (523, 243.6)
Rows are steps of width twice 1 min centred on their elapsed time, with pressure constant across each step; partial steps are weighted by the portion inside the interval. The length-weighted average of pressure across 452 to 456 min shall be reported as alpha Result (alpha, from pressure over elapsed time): 249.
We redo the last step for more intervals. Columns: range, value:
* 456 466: 242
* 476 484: 247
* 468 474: 243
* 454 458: 246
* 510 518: 252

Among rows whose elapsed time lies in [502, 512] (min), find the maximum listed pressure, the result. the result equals 260.6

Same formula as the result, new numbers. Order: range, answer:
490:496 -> 259.4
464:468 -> 241.9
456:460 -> 247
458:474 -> 250.6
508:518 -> 256.8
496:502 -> 246.9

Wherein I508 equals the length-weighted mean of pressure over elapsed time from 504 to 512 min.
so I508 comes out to 251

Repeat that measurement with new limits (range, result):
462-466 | 236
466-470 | 243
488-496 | 249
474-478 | 250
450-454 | 248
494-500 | 246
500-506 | 251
